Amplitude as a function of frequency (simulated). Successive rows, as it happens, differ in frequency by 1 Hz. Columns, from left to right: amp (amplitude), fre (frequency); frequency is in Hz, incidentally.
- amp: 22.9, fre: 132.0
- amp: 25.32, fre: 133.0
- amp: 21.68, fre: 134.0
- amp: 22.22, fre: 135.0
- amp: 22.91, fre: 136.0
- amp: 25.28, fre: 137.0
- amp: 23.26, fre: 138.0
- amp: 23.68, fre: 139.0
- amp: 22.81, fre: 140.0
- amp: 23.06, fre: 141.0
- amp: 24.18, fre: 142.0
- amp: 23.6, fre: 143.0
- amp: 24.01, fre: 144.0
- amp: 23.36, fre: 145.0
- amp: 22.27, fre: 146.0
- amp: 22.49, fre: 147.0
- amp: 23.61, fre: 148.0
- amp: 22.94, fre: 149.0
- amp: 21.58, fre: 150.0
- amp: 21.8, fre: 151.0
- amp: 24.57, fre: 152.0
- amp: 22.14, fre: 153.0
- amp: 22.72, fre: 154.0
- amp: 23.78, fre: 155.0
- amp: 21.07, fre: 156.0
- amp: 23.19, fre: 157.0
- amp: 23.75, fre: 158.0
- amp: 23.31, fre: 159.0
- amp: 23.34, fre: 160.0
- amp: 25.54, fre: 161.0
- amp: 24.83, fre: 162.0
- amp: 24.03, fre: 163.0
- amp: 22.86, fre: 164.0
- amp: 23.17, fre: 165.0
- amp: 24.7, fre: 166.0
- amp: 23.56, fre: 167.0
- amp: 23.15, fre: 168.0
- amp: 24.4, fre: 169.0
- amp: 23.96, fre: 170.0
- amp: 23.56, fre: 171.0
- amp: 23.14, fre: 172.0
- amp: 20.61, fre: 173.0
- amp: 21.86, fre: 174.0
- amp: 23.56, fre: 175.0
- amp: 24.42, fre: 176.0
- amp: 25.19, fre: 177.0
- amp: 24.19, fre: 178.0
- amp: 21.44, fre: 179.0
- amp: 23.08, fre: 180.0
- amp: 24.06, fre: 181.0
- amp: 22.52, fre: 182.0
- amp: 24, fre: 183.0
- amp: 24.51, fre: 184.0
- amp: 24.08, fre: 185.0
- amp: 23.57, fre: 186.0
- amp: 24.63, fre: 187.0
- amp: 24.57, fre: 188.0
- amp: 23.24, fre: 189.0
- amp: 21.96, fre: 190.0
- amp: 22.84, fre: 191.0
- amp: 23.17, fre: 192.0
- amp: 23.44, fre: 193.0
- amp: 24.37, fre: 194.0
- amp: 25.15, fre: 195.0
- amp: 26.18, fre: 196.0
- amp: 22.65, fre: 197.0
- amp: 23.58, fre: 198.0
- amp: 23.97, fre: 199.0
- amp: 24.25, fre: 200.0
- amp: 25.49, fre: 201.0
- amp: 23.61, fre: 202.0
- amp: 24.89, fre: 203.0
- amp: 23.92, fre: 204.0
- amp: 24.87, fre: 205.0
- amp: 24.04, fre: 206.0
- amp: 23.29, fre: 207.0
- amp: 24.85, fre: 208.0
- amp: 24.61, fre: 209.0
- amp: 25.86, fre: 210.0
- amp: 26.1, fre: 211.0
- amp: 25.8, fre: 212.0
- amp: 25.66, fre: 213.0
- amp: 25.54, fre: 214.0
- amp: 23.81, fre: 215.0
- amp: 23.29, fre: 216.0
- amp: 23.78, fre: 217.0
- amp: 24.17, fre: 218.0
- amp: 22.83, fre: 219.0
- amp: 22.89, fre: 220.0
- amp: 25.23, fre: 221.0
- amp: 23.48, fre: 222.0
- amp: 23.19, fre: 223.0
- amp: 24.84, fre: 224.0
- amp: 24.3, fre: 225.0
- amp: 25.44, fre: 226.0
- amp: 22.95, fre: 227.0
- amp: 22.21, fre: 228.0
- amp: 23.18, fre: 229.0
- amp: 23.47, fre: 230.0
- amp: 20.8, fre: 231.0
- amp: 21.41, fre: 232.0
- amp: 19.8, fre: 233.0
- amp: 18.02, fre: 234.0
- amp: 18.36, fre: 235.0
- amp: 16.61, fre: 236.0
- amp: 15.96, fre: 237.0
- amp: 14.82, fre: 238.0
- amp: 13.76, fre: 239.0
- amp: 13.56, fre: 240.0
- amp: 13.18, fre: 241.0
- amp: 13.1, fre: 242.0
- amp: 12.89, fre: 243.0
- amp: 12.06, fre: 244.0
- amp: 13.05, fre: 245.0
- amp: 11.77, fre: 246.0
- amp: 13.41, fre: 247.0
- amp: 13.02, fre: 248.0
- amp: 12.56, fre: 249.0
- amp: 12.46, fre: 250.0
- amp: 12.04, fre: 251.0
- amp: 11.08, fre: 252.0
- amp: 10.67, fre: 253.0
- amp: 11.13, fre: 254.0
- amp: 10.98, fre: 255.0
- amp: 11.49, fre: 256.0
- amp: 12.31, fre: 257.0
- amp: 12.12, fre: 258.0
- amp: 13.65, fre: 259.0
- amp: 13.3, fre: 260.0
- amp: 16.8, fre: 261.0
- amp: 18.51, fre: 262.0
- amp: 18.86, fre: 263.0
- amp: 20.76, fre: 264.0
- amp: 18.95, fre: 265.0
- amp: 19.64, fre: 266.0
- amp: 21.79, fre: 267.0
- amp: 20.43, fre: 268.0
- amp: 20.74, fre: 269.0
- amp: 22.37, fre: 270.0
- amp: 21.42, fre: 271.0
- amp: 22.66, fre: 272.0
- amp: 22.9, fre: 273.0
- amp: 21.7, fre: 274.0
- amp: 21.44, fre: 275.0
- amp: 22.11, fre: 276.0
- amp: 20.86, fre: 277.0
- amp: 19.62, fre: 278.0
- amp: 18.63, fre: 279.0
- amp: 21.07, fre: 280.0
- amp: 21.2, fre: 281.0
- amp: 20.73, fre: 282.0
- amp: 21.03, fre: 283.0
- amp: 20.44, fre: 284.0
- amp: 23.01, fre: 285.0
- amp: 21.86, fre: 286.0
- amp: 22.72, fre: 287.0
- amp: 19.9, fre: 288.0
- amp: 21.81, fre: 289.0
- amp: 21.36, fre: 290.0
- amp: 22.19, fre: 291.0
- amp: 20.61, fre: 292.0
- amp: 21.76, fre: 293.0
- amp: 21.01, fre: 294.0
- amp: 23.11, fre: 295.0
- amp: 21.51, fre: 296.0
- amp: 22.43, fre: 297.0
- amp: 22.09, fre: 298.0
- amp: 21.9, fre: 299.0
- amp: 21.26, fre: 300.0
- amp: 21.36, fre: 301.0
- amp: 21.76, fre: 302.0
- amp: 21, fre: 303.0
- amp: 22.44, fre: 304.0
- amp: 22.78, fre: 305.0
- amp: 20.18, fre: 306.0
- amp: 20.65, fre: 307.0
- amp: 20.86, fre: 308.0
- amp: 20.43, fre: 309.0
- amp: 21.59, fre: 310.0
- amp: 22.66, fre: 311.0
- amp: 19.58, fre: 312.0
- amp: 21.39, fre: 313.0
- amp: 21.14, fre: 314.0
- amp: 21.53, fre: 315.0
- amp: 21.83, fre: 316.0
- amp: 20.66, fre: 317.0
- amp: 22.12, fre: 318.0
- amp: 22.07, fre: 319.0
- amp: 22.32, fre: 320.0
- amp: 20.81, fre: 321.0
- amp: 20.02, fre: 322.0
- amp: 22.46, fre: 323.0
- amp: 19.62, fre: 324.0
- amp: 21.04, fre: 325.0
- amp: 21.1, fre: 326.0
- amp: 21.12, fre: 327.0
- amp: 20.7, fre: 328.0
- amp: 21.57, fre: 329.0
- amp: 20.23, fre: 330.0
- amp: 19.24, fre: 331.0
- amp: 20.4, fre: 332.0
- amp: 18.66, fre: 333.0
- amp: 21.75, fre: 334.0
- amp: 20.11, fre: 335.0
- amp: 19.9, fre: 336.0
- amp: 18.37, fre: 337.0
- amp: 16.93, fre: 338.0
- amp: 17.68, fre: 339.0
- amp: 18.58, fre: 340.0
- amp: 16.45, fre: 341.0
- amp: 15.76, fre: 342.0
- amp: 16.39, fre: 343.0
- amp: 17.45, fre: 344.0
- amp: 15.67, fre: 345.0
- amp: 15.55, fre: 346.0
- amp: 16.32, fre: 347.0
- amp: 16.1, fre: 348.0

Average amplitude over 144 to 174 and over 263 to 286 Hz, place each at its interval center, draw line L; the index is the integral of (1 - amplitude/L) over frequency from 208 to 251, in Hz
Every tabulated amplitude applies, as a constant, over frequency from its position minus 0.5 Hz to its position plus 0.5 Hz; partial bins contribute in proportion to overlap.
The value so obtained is 4.2 Hz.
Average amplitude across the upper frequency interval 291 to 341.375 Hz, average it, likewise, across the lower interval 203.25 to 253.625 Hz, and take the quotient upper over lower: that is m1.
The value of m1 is 1.1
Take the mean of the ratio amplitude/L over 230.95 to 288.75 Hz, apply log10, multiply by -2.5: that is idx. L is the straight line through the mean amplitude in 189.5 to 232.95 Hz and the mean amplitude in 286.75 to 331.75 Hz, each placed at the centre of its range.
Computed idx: 0.29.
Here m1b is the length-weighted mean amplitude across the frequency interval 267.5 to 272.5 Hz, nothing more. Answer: 21.5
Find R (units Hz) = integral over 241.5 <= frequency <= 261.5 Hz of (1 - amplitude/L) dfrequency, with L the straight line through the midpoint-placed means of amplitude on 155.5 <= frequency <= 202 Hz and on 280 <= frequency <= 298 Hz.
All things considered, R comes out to 8.8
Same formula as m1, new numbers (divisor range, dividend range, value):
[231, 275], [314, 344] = 1.24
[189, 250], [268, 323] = 1.01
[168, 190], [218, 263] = 0.72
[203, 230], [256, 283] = 0.80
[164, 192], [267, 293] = 0.91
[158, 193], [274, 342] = 0.89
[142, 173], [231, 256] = 0.60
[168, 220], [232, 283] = 0.70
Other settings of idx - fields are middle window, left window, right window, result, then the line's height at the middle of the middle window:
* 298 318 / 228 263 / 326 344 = -0.20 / 17.8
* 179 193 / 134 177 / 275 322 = -0.03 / 22.9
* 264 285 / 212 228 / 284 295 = 0.06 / 22.2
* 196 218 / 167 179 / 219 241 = -0.13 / 21.7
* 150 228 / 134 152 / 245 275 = -0.17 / 20.4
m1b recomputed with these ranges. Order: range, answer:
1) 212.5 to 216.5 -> 24.6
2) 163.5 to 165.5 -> 23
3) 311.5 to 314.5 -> 20.7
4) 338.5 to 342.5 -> 17.1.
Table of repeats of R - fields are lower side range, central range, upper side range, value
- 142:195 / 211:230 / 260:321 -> -1.39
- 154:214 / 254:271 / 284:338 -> 3.97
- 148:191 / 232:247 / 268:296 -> 4.88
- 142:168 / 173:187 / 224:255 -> -1.51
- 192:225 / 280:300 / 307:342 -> -0.04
